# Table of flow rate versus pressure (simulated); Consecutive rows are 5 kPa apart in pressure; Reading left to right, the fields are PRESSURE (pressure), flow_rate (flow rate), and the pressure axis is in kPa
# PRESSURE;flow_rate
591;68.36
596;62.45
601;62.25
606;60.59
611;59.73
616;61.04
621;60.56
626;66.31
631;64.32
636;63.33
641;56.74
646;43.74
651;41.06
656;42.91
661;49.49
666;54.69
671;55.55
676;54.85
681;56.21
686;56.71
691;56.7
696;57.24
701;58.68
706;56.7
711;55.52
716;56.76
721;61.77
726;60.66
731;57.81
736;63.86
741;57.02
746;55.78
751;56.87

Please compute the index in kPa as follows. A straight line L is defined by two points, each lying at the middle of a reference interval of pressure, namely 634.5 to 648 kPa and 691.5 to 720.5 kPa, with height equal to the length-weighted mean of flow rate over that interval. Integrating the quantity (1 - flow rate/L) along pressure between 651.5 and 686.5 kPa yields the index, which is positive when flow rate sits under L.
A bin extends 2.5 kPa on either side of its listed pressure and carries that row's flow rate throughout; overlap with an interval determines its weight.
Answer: 2.28 kPa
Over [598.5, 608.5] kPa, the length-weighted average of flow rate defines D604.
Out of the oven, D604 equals 61.4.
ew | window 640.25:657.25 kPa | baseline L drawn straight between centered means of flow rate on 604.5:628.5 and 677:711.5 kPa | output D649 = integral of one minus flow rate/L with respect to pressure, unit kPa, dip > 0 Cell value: 4.1 kPa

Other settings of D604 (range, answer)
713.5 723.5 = 59.3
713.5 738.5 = 60.2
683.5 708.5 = 57.2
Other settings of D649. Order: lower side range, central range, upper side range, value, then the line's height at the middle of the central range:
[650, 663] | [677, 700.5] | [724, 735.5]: -2.5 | 51.4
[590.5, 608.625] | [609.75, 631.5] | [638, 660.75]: -2.5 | 56.1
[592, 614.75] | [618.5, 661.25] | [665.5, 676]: 2.8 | 58.2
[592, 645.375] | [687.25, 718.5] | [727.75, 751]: 1.3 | 59.3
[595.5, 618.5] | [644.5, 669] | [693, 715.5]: 5.1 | 59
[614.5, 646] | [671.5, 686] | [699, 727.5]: 0.9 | 59.2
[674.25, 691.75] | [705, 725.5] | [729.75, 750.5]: -0.2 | 57.5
